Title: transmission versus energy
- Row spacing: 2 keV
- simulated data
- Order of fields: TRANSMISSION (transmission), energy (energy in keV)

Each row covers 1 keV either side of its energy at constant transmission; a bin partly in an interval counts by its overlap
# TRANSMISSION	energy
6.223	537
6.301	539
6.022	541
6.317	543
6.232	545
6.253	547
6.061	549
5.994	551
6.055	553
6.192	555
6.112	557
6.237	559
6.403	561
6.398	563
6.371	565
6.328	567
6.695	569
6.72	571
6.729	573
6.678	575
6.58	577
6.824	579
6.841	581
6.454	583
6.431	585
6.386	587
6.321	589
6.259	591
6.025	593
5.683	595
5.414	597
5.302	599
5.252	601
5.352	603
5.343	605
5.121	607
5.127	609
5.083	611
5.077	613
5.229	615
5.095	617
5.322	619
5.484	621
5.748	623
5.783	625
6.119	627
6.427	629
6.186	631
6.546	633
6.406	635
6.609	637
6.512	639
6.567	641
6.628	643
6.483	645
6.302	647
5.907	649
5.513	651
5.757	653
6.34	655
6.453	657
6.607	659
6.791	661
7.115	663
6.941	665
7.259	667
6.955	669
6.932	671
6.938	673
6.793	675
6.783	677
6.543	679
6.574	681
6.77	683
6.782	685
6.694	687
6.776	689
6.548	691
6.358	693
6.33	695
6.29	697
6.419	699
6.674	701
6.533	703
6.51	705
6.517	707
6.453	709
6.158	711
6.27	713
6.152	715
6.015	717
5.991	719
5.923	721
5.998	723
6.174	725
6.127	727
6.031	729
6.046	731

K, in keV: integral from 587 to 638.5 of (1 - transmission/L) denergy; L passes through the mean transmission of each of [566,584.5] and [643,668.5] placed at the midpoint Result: 6.66 keV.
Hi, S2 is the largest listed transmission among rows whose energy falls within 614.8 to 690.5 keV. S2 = 7.259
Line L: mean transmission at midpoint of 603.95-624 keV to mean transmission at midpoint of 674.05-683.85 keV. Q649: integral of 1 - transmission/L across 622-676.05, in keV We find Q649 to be -3.9 keV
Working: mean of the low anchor 5.26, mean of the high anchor 6.69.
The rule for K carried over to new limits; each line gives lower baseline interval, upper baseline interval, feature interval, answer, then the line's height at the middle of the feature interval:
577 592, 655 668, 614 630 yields 2.4 keV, 6.66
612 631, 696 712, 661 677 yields -2.3 keV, 6.09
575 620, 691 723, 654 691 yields -3.8 keV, 6.14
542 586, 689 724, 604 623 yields 3.4 keV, 6.37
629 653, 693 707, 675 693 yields -0.7 keV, 6.42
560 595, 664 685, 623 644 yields 1.1 keV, 6.69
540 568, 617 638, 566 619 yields 1.6 keV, 6.11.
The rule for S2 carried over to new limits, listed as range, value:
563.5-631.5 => 6.841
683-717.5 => 6.782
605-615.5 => 5.343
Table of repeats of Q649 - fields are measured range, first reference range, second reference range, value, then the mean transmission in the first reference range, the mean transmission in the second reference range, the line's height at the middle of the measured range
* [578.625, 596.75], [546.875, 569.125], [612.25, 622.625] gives -1.7 keV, 6.24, 5.28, 5.76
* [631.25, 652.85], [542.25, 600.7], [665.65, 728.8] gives 0.3 keV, 6.27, 6.49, 6.39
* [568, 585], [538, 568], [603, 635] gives -1.9 keV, 6.22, 5.6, 6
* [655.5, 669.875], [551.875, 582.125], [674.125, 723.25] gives -0.9 keV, 6.48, 6.44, 6.45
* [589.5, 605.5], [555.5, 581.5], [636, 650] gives 2.2 keV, 6.52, 6.43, 6.48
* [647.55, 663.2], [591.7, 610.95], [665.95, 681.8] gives 0.5 keV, 5.4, 6.85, 6.48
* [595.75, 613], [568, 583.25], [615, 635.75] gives 2.7 keV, 6.7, 5.87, 6.22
